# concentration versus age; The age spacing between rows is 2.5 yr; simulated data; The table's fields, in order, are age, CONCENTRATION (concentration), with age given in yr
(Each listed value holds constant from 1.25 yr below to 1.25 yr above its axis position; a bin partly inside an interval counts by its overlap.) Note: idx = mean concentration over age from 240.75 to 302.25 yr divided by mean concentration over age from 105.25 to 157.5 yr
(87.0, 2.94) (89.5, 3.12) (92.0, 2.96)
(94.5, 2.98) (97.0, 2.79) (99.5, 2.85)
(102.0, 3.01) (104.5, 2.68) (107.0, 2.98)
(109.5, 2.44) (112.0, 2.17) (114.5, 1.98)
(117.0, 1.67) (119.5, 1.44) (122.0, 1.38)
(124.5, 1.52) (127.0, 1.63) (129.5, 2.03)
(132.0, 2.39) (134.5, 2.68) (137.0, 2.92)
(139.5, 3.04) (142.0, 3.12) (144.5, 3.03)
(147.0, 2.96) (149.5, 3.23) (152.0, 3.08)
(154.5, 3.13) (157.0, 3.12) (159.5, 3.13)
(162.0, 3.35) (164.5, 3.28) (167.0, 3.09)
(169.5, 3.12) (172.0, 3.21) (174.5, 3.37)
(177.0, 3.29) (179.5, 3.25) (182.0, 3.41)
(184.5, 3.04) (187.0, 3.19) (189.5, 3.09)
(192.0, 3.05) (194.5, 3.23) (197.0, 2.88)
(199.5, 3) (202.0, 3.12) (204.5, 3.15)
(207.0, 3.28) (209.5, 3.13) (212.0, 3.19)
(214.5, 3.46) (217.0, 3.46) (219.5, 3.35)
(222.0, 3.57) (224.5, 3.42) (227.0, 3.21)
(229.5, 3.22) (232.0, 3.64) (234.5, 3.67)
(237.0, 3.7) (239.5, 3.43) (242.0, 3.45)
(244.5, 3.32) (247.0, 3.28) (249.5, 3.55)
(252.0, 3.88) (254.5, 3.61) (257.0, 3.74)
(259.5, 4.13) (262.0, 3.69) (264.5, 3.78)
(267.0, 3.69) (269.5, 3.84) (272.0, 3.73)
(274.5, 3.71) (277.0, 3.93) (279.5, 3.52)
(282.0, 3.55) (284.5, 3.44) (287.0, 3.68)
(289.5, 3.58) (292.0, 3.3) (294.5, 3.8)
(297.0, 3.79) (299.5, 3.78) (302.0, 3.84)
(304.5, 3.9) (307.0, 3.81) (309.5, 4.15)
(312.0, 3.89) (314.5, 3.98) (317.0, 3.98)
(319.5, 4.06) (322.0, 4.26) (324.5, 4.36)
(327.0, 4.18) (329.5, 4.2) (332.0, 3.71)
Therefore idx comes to 1.48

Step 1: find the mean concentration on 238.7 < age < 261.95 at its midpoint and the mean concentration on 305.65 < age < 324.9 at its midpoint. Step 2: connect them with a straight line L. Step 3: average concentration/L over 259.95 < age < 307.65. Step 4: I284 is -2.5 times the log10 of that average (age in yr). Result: 0.04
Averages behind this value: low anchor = 3.61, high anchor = 4.05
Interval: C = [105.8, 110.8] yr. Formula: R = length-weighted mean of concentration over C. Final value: 2.7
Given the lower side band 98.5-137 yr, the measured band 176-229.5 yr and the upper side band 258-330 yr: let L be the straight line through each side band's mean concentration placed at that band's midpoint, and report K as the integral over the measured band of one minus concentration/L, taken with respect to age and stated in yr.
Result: -4.2 yr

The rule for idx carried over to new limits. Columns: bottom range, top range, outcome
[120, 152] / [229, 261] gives 1.44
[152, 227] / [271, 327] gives 1.19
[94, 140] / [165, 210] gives 1.36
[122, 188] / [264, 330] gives 1.32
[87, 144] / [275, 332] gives 1.57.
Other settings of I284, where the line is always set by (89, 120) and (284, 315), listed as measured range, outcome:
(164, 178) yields -0.09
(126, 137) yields 0.20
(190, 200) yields 0.03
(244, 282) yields -0.05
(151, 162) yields -0.09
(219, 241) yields -0.04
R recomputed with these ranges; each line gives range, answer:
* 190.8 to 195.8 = 3.14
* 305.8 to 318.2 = 3.96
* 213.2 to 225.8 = 3.45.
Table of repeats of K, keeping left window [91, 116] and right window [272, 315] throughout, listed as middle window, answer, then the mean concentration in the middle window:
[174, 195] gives -0.5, 3.21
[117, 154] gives 5.4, 2.45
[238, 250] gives 0.2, 3.4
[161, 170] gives -0.6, 3.21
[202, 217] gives 0.1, 3.25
